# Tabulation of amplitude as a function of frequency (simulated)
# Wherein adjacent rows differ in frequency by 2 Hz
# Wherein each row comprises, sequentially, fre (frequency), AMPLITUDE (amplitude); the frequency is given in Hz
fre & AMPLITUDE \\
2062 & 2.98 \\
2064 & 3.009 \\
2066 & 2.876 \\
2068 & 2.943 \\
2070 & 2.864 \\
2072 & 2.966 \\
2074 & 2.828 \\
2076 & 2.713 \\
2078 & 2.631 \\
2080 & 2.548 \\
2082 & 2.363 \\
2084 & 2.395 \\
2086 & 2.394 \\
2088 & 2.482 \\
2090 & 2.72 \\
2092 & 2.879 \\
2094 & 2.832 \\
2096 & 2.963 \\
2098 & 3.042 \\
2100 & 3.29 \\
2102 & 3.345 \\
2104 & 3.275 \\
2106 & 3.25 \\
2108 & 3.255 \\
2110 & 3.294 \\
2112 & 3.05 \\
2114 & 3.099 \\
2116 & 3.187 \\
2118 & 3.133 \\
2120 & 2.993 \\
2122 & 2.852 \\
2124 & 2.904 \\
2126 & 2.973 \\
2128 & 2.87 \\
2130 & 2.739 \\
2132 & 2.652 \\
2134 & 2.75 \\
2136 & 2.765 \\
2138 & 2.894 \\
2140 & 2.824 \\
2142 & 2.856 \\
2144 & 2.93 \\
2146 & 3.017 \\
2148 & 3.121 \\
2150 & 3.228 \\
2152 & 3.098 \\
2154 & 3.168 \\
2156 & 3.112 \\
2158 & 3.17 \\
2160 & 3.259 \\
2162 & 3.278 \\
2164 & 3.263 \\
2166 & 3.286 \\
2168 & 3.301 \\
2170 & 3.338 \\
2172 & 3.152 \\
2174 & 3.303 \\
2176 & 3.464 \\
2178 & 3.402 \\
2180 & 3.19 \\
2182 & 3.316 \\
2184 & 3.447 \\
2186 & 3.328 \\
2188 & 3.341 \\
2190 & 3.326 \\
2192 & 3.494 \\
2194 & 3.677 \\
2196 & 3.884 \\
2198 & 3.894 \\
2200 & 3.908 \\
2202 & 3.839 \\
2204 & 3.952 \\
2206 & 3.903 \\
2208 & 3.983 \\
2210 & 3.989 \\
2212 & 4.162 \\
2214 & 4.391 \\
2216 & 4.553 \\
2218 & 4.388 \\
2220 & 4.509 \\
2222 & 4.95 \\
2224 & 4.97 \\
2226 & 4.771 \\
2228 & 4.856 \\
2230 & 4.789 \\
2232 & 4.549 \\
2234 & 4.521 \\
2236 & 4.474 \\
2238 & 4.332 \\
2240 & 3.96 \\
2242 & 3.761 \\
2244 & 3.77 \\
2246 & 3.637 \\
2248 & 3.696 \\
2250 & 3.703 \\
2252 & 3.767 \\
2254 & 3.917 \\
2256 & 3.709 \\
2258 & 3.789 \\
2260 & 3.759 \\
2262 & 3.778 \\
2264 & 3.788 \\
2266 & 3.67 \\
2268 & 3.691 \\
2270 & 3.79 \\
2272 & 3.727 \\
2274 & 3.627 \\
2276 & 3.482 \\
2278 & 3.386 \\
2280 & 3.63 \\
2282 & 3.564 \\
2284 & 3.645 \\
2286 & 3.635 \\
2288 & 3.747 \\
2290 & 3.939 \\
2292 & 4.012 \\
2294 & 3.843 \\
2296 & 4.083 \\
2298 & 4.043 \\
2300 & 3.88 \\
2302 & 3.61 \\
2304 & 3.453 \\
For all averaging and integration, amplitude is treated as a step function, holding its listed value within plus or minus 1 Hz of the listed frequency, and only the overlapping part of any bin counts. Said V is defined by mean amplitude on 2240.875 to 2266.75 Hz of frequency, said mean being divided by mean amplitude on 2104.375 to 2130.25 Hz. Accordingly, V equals 1.23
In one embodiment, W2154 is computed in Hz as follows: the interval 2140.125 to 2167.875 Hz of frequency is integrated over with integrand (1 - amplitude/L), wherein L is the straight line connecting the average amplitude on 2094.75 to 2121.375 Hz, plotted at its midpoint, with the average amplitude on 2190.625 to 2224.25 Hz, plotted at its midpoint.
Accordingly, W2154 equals 3.6 Hz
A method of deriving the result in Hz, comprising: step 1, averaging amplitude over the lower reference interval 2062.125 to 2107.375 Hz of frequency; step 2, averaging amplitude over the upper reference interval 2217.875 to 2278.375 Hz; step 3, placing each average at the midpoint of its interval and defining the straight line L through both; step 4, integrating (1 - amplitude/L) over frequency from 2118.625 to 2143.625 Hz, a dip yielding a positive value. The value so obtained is 2.7 Hz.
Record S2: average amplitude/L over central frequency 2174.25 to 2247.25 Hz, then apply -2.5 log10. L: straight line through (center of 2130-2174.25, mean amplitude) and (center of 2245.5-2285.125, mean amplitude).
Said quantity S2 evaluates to -0.18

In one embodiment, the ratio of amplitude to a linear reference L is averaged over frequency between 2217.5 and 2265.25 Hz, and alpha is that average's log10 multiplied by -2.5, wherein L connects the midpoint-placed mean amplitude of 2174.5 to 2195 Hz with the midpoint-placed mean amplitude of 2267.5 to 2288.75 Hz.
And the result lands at -0.18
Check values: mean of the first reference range 3.4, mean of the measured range 4.17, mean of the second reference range 3.63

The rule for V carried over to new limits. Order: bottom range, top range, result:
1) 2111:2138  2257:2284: 1.26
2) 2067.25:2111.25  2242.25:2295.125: 1.29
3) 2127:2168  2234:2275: 1.27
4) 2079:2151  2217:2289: 1.37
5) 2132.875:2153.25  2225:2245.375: 1.48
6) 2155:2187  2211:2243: 1.37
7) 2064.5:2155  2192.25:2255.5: 1.43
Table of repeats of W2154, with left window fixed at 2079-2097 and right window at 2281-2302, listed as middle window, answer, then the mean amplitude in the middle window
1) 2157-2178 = -1.33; 3.29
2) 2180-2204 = -2.56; 3.59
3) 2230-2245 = -3.12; 4.23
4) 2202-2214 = -2.46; 4.02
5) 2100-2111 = -2.27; 3.28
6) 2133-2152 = 0.03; 2.94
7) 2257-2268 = -0.29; 3.75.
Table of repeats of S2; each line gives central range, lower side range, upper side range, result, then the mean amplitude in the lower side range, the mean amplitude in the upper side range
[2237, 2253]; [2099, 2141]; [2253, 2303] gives -0.07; 3.02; 3.75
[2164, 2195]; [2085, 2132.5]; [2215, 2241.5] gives 0.17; 2.98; 4.57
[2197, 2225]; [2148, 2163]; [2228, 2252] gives -0.12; 3.18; 4.13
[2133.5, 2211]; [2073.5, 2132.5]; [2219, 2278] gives 0.03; 2.9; 4.05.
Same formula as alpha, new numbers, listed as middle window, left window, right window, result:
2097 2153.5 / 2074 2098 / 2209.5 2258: 0.01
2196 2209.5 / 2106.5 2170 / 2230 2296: -0.13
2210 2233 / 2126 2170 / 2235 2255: -0.24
